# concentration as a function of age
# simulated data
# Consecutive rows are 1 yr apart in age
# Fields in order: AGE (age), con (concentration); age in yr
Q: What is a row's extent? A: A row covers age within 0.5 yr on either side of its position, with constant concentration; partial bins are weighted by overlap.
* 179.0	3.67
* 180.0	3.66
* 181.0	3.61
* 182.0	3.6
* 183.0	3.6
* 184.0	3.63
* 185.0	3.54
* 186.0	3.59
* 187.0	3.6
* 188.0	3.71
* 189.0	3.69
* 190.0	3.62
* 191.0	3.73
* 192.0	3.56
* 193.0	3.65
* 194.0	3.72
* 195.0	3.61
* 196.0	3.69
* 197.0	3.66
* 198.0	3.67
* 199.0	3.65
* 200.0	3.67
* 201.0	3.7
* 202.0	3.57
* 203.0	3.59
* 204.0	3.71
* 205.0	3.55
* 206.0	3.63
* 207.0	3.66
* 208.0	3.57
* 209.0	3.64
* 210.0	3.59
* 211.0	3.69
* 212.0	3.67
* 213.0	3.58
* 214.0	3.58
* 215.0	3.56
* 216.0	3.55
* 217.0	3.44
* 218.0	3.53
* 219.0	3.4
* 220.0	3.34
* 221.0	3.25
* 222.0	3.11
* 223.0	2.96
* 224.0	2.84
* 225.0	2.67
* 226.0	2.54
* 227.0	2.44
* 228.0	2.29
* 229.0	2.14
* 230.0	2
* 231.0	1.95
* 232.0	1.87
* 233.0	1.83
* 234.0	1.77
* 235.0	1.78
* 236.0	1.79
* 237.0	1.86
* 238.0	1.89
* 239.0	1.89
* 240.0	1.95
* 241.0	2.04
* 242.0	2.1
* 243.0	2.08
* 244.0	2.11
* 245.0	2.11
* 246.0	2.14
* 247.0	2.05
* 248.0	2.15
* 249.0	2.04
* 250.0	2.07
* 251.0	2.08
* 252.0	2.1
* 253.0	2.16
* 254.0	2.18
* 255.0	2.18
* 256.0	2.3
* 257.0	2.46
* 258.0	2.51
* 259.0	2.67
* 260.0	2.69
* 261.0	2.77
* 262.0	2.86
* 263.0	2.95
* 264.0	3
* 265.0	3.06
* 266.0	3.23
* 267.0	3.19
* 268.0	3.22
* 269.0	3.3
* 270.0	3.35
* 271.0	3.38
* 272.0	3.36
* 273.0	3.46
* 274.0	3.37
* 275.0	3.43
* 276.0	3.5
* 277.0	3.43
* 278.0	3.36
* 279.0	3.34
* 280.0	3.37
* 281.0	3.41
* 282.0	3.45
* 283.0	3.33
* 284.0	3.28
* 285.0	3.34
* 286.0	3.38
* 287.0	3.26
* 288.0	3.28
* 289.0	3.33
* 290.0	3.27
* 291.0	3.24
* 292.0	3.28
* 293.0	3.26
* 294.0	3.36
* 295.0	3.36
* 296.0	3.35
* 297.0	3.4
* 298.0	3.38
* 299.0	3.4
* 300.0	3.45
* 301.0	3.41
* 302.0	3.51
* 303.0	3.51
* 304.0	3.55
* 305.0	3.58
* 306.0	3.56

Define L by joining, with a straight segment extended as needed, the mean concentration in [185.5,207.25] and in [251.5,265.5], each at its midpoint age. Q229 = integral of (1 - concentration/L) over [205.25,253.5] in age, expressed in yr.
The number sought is 7.61 yr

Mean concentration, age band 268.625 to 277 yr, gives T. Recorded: 3.4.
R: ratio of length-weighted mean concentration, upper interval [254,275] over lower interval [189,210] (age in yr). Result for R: 0.81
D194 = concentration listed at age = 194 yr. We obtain 3.72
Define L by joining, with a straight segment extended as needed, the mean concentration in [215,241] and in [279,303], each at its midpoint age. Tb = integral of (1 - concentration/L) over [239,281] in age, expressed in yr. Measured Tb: 3.5 yr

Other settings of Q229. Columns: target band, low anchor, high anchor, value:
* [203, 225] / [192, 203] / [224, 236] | -4.5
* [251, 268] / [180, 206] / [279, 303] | 3.9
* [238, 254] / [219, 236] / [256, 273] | 3.8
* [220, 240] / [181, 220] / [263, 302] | 7.0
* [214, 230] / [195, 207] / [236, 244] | -1.3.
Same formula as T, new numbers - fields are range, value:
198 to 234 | 3.15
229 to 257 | 2.03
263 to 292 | 3.31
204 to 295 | 2.87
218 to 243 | 2.34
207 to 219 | 3.58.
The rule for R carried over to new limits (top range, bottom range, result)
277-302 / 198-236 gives 1.09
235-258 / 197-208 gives 0.57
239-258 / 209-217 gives 0.59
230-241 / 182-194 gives 0.52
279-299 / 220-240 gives 1.47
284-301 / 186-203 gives 0.91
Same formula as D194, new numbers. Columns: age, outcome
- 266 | 3.23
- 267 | 3.19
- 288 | 3.28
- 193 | 3.65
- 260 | 2.69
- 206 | 3.63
